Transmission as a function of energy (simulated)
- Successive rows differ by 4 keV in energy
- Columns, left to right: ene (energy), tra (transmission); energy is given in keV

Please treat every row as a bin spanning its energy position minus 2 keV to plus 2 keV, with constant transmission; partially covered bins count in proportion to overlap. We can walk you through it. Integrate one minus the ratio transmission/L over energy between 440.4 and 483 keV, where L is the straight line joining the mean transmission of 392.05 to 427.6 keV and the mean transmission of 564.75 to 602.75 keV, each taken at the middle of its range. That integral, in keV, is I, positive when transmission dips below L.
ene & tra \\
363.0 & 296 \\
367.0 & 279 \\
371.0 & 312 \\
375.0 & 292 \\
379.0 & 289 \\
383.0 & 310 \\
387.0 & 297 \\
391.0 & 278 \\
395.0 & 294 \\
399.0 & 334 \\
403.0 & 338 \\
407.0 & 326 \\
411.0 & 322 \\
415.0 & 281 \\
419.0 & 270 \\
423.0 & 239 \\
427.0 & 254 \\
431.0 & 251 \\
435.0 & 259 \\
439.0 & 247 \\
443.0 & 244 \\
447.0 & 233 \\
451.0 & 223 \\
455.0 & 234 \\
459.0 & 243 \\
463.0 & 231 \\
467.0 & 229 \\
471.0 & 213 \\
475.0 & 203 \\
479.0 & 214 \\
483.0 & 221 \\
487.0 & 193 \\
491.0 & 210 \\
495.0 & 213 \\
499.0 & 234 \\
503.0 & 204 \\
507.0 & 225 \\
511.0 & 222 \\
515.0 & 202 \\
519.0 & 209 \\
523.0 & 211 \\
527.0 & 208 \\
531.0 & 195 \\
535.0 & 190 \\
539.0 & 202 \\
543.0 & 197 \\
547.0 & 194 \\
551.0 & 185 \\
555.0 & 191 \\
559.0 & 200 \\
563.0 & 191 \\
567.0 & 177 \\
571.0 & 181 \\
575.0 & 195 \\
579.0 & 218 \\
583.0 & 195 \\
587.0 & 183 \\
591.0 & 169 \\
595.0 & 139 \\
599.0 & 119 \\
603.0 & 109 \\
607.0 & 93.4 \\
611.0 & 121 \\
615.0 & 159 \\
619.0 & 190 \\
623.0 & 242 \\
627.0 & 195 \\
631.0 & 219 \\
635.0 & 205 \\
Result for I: 5.4 keV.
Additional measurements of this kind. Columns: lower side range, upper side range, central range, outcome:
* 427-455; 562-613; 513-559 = -2.3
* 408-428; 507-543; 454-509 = 3.6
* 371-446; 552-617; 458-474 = 1.3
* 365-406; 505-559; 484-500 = 1.2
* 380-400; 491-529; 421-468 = 3.6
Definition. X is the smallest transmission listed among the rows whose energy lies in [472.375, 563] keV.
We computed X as 185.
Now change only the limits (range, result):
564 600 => 119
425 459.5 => 223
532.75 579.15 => 177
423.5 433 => 251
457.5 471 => 213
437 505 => 193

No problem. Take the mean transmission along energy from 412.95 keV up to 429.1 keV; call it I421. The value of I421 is 261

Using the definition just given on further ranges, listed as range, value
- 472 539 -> 209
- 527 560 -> 195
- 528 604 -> 182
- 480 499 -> 212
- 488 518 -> 215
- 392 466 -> 268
